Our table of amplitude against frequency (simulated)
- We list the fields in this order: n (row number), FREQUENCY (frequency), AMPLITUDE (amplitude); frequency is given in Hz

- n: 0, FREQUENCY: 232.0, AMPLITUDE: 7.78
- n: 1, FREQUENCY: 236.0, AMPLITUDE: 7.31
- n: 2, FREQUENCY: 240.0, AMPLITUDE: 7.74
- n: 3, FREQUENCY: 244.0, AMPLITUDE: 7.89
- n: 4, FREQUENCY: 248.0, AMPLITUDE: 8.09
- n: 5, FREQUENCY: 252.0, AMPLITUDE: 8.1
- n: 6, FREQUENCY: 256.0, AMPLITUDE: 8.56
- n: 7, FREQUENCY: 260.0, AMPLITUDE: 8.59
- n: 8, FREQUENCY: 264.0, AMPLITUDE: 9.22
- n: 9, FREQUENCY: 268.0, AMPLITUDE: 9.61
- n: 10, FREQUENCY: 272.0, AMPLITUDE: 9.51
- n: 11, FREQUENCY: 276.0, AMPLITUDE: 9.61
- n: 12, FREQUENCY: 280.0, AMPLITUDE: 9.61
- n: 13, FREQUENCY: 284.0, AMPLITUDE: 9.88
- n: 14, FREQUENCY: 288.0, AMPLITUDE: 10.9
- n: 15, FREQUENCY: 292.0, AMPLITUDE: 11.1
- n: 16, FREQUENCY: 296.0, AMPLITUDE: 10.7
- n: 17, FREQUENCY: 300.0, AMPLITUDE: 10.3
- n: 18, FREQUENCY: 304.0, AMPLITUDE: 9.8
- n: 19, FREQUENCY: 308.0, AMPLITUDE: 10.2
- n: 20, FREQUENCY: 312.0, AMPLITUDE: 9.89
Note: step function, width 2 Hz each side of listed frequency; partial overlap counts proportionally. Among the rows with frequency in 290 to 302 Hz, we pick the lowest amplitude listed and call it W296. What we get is 10.3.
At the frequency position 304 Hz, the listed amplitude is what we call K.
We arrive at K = 9.8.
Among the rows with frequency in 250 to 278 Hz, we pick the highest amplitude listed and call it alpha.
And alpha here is 9.61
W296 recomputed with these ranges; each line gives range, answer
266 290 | 9.51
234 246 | 7.31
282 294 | 9.88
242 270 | 7.89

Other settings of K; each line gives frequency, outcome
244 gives 7.89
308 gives 10.2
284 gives 9.88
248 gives 8.09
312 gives 9.89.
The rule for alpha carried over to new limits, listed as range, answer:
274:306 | 11.1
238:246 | 7.89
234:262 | 8.59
